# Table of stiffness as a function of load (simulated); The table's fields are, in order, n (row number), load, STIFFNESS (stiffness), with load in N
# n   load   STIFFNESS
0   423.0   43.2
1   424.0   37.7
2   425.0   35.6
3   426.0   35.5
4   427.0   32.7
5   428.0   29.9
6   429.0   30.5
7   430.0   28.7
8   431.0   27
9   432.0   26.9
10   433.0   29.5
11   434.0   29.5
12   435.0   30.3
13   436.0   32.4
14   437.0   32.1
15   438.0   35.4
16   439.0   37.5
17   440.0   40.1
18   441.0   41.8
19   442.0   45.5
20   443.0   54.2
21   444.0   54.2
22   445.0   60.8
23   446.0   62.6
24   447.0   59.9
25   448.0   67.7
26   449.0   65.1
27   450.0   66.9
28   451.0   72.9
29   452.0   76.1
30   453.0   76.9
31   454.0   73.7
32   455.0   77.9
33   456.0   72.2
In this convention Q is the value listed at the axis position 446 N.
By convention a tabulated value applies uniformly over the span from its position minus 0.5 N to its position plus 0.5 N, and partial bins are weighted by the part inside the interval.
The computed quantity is 62.6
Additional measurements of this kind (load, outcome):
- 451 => 72.9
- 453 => 76.9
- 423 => 43.2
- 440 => 40.1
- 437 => 32.1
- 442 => 45.5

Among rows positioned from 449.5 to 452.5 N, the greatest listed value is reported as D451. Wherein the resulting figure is 76.1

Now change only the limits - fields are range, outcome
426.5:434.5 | 32.7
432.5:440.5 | 40.1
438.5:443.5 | 54.2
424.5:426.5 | 35.6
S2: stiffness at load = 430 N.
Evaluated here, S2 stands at 28.7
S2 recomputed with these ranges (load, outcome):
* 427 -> 32.7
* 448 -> 67.7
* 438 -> 35.4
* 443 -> 54.2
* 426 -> 35.5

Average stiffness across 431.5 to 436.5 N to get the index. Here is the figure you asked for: 29.7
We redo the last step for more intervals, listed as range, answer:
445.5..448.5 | 63.4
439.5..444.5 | 47.2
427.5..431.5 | 29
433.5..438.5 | 31.9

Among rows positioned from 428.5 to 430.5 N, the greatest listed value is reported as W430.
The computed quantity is 30.5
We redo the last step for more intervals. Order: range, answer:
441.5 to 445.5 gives 60.8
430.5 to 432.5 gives 27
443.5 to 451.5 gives 72.9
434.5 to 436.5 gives 32.4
